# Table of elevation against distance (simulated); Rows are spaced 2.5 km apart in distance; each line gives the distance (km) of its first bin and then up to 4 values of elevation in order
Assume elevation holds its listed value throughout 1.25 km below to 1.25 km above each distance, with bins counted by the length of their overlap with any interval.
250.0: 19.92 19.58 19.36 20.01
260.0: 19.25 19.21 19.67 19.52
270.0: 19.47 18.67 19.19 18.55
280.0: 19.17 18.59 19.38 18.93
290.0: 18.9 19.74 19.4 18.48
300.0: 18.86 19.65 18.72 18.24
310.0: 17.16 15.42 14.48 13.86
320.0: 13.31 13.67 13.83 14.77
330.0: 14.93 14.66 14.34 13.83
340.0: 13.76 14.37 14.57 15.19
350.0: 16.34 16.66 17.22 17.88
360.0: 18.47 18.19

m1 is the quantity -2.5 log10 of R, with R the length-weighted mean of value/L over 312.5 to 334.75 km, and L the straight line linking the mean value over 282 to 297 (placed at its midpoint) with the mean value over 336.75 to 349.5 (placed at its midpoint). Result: 0.14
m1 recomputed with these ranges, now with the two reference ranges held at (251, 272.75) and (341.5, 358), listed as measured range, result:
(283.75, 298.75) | -0.049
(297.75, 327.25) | 0.087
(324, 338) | 0.159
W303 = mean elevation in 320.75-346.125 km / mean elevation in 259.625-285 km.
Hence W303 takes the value 0.7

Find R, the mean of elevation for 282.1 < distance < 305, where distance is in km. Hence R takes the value 19.1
